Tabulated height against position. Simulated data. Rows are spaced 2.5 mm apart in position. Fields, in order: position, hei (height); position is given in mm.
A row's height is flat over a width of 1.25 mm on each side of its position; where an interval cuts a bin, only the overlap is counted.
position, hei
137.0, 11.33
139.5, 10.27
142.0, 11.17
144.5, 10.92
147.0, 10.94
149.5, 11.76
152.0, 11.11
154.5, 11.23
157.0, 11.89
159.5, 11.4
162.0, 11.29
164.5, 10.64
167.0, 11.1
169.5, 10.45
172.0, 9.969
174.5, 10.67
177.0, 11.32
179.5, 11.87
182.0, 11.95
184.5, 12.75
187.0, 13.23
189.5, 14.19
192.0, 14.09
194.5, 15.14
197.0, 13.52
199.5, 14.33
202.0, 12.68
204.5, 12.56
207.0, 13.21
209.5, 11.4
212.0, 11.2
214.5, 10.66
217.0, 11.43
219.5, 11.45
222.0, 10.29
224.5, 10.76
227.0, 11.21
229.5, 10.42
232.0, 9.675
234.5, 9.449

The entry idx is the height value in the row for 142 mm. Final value 11.17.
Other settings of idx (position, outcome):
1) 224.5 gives 10.76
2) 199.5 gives 14.33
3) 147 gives 10.94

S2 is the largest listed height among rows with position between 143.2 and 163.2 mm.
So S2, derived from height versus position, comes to 11.89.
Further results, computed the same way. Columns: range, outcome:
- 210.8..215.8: 11.2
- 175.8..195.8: 15.14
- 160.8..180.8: 11.87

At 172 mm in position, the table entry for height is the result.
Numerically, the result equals 9.969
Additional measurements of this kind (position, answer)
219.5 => 11.45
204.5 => 12.56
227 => 11.21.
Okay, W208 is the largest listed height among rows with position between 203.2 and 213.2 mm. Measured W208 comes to 13.21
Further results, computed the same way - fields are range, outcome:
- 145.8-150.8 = 11.76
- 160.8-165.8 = 11.29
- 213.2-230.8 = 11.45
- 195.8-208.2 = 14.33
